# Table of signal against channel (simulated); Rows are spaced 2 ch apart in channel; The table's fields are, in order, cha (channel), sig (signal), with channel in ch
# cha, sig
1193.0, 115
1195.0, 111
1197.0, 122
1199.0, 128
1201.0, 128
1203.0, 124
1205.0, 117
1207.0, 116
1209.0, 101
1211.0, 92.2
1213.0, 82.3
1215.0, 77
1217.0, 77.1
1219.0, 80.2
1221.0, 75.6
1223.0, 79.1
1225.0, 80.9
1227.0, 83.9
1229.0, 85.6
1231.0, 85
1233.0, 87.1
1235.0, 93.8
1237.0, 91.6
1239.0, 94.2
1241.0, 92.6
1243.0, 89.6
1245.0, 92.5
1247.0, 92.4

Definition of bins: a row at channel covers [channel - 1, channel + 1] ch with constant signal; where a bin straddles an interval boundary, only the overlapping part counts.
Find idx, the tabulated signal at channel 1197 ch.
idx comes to 122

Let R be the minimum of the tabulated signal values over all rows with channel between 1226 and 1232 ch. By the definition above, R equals 83.9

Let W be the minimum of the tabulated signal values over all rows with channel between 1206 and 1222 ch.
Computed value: 75.6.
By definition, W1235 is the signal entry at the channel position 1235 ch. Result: 93.8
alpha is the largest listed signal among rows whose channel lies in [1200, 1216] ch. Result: 128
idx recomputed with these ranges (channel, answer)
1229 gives 85.6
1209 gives 101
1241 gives 92.6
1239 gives 94.2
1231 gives 85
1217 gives 77.1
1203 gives 124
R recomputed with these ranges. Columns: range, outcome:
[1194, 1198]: 111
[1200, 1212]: 92.2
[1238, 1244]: 89.6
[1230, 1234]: 85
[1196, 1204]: 122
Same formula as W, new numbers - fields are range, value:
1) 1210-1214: 82.3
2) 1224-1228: 80.9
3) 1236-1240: 91.6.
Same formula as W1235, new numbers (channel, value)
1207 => 116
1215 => 77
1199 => 128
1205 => 117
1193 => 115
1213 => 82.3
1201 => 128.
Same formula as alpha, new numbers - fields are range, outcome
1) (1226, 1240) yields 94.2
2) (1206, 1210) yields 116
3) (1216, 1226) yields 80.9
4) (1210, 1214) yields 92.2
